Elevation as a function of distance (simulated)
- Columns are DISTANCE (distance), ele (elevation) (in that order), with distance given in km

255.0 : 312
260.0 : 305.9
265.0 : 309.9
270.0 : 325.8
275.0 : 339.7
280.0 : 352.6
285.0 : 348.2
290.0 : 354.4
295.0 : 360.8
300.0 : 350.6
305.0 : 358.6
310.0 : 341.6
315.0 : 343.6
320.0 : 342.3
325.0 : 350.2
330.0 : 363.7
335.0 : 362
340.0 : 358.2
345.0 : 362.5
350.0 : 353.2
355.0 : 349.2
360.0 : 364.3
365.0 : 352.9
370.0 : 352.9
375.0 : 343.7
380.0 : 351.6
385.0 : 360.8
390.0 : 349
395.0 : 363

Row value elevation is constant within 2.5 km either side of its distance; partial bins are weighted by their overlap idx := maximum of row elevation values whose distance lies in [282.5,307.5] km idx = 360.8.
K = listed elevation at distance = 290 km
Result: 354.4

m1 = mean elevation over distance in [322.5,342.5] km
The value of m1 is 359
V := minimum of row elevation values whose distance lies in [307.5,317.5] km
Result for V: 341.6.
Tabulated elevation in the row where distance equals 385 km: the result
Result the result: 360.8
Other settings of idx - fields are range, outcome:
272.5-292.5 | 354.4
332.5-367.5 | 364.3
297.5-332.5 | 363.7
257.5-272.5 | 325.8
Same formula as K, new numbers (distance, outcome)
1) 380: 351.6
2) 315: 343.6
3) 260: 305.9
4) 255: 312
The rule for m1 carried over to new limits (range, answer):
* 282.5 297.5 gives 354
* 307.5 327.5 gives 344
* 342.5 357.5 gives 355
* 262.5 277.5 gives 325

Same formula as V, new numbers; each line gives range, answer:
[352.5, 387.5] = 343.7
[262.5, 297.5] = 309.9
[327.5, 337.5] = 362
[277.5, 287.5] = 348.2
